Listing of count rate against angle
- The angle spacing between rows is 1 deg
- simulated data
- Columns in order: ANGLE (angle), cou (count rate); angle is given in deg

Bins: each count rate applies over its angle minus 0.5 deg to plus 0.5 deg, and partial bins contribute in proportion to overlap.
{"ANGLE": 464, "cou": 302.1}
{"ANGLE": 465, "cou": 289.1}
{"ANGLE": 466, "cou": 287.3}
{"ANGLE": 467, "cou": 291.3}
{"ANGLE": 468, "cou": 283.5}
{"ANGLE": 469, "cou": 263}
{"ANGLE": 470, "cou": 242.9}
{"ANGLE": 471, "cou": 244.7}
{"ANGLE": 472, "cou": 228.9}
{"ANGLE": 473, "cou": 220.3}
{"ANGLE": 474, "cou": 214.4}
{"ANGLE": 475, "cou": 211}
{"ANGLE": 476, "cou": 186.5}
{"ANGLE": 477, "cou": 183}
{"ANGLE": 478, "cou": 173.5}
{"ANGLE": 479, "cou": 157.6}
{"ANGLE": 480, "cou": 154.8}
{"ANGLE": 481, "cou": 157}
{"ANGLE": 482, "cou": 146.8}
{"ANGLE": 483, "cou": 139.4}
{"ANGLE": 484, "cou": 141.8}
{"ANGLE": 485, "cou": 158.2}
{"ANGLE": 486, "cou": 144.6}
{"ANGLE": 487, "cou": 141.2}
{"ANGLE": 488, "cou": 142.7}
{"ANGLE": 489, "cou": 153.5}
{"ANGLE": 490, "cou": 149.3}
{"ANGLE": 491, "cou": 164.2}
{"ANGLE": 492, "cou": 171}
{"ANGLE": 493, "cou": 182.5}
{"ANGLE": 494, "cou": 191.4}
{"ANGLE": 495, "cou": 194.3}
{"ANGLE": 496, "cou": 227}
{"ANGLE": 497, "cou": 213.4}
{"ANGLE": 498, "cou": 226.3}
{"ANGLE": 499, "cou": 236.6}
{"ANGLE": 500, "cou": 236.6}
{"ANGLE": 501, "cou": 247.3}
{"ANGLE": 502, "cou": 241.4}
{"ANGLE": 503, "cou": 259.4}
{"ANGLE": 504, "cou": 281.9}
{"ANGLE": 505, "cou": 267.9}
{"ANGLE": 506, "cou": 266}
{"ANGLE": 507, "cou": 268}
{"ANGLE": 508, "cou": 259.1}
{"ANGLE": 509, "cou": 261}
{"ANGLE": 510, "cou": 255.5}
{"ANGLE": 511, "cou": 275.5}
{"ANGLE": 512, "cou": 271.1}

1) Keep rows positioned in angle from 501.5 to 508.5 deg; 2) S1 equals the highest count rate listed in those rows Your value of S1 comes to 281.9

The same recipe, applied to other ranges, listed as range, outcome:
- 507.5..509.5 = 261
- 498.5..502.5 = 247.3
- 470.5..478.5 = 244.7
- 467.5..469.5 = 283.5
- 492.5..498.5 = 227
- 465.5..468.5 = 291.3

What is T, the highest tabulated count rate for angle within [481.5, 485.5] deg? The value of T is 158.2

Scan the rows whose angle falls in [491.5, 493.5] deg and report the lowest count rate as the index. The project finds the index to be 171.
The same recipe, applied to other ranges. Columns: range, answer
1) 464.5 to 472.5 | 228.9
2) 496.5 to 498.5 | 213.4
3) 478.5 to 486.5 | 139.4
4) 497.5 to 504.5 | 226.3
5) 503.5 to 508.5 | 259.1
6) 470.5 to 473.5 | 220.3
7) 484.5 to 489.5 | 141.2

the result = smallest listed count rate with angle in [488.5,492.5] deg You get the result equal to 149.3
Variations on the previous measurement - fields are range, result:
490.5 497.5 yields 164.2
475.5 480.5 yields 154.8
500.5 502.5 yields 241.4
